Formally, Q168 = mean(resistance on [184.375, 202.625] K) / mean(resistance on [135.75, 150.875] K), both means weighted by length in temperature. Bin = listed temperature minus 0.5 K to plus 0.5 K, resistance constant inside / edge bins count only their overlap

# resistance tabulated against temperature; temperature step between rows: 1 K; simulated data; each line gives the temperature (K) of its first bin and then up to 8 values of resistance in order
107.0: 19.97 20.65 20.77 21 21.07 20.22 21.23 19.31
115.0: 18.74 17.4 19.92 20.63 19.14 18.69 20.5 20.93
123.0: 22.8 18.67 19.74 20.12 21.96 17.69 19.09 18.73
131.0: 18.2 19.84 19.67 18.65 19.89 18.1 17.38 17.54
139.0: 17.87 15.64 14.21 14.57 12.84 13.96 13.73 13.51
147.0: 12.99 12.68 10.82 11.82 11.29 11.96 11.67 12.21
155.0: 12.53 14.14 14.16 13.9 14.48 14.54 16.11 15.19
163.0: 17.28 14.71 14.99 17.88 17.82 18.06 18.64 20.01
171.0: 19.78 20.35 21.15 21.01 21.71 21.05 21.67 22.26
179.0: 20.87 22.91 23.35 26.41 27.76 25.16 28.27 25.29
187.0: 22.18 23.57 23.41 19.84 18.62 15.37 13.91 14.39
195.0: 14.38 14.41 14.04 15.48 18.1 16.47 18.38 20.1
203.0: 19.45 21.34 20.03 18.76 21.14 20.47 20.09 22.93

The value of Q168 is 1.3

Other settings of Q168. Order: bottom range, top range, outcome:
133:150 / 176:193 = 1.48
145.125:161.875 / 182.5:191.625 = 1.81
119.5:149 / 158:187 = 1.16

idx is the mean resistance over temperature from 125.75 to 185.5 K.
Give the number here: 17.6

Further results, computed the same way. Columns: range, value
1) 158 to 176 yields 17.8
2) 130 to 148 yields 16.3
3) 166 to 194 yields 21.3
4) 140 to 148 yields 13.7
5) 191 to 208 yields 17.4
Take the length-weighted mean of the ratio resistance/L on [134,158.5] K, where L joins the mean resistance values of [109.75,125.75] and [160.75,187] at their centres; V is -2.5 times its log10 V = 0.39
